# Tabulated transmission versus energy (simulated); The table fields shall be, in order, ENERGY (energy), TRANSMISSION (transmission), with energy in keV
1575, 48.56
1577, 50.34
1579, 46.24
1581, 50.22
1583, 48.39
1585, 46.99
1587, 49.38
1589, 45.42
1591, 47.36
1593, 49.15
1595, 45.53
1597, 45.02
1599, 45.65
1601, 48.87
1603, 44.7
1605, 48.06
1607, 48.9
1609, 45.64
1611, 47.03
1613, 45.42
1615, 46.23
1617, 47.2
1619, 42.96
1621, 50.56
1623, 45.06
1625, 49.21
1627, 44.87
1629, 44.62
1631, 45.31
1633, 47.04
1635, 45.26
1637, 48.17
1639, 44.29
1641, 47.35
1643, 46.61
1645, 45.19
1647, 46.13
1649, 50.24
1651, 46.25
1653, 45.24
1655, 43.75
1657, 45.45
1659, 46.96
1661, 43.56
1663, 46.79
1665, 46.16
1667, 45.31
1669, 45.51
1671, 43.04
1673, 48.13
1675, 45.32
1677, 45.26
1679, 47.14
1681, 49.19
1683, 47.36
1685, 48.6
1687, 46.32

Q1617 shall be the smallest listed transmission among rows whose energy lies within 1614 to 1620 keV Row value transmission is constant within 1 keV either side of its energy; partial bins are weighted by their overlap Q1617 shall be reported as 42.96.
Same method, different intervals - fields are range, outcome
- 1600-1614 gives 44.7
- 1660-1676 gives 43.04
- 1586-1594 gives 45.42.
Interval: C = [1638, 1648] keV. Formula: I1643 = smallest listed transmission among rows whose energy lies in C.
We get 44.29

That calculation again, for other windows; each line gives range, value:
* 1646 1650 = 46.13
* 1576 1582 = 46.24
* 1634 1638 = 45.26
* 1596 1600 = 45.02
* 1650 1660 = 43.75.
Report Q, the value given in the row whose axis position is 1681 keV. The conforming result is 49.19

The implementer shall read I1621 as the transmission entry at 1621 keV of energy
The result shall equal 50.56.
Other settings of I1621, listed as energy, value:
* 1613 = 45.42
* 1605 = 48.06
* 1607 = 48.9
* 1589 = 45.42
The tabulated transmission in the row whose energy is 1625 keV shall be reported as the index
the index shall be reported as 49.21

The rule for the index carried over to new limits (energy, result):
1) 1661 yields 43.56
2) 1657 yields 45.45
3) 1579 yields 46.24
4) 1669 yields 45.51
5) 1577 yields 50.34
